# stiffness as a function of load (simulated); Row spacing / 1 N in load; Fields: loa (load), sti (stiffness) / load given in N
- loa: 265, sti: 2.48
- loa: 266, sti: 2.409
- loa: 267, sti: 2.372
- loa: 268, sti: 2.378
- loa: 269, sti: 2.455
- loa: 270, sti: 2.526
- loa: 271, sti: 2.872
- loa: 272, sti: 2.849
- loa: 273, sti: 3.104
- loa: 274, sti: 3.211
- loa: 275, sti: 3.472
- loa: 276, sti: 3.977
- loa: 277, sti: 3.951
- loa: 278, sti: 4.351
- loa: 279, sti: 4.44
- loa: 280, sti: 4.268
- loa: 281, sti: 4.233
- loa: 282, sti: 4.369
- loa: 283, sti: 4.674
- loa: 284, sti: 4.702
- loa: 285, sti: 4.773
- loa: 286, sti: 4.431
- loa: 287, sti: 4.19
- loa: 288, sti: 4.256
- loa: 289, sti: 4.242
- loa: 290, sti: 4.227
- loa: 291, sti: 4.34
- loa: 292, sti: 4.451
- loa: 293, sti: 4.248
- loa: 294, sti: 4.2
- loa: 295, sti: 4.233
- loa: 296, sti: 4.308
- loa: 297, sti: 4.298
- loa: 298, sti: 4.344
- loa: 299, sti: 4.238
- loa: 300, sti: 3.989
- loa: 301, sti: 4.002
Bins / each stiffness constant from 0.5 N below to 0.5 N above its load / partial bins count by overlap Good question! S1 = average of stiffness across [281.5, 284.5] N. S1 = 4.58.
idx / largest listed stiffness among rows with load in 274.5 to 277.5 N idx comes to 3.977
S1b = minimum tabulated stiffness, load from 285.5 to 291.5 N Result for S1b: 4.19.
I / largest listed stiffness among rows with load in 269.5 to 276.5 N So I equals 3.977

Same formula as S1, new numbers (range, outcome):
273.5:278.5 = 3.79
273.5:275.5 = 3.34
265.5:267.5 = 2.39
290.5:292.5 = 4.4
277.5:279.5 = 4.4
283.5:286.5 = 4.64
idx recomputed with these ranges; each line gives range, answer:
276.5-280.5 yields 4.44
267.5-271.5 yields 2.872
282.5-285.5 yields 4.773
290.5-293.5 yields 4.451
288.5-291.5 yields 4.34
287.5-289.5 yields 4.256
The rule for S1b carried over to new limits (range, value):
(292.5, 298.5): 4.2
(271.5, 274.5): 2.849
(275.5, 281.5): 3.951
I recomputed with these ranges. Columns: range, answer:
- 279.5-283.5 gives 4.674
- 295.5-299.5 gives 4.344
